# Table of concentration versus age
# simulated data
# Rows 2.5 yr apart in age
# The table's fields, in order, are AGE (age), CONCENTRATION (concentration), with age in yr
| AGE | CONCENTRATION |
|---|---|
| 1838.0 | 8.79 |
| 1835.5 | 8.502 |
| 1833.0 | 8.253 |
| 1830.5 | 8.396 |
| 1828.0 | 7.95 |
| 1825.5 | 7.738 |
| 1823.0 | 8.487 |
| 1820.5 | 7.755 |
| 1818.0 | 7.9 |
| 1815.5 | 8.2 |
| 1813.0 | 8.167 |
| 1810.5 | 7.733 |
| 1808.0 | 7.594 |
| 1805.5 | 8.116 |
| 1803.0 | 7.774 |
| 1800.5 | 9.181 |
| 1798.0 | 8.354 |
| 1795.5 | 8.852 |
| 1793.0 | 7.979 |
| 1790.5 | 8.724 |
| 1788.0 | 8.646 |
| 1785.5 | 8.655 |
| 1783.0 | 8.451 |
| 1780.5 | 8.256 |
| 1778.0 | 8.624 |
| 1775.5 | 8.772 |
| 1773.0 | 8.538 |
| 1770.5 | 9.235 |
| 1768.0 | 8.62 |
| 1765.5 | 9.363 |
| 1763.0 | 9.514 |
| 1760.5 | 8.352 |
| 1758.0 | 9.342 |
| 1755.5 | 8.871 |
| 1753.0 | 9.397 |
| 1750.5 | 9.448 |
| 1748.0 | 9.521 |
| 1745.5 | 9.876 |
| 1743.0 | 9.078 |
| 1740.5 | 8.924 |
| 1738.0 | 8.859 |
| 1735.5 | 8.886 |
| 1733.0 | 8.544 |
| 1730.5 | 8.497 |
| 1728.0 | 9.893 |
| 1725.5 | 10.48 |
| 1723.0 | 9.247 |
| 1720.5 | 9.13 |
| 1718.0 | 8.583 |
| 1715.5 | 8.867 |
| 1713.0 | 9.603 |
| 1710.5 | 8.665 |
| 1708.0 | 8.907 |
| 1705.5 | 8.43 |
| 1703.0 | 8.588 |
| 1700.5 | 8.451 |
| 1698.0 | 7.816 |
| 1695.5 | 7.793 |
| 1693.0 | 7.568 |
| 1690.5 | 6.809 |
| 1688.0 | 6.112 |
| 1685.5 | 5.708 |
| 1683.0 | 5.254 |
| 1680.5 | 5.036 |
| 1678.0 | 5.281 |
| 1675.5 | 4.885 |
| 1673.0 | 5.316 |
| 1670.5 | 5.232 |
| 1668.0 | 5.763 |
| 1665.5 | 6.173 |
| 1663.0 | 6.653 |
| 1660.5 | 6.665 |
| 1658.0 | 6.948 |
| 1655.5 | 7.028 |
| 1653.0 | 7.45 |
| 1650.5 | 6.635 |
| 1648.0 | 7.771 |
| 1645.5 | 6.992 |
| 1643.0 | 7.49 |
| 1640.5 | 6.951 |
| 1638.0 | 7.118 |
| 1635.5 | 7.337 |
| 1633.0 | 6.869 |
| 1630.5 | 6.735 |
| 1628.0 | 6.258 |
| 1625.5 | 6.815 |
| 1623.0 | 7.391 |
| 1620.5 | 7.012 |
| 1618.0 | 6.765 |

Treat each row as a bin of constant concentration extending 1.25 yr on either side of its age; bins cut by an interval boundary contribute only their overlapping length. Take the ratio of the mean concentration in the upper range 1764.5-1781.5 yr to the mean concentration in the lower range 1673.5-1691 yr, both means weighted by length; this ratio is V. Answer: 1.59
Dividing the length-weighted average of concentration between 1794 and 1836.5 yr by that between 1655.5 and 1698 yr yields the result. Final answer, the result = 1.33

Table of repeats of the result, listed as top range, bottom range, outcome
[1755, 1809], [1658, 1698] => 1.41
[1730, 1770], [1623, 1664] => 1.30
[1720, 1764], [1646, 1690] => 1.50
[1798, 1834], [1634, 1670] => 1.17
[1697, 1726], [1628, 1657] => 1.25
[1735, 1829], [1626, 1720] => 1.23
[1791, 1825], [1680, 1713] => 1.09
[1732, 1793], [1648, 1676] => 1.40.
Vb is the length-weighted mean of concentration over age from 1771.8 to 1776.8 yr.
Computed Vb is 8.66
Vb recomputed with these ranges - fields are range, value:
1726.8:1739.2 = 8.93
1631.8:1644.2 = 7.15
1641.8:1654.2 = 7.27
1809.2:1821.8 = 7.95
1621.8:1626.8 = 7.09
